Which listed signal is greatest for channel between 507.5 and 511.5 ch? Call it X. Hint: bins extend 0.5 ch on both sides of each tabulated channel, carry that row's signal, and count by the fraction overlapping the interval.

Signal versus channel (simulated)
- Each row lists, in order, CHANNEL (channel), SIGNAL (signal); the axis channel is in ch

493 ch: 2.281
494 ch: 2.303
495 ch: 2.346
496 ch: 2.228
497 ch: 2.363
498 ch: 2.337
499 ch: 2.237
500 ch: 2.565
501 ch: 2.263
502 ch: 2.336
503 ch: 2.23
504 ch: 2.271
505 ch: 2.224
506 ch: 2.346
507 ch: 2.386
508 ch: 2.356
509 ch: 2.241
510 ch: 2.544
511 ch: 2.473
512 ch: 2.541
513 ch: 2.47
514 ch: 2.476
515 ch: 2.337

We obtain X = 2.544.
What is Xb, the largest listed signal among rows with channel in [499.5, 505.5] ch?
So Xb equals 2.565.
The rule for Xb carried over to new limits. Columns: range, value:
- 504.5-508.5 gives 2.386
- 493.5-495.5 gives 2.346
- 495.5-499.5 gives 2.363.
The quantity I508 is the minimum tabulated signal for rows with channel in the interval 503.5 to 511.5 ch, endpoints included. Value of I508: 2.224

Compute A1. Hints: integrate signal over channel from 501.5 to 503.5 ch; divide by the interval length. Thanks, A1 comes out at 2.28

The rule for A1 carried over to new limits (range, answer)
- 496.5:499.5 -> 2.31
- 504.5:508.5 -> 2.33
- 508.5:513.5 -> 2.45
